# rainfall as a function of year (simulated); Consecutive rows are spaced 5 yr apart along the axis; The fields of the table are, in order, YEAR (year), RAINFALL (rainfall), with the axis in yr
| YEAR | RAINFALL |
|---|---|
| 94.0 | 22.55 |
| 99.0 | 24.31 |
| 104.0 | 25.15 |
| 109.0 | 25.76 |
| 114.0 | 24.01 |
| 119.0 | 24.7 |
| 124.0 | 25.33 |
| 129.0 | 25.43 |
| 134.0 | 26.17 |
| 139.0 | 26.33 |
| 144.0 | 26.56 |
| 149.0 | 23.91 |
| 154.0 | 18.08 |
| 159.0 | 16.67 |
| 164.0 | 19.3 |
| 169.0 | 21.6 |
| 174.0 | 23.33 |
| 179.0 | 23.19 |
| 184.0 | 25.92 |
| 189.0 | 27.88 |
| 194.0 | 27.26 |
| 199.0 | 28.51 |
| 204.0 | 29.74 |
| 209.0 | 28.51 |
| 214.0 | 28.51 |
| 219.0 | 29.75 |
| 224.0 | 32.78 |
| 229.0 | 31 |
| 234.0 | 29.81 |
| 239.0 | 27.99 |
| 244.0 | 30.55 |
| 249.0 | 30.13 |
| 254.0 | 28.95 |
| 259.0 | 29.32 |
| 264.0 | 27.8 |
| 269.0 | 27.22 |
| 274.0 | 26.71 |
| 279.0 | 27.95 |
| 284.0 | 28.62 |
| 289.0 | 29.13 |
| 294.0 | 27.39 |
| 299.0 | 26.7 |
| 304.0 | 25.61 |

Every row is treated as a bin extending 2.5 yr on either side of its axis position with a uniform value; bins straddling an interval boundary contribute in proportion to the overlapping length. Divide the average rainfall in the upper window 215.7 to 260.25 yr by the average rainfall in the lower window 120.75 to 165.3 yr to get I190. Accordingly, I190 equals 1.3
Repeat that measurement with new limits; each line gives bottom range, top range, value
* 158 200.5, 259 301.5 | 1.16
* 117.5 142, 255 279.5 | 1.09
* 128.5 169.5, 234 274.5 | 1.27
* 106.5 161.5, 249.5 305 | 1.17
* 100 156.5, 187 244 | 1.19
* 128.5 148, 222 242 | 1.17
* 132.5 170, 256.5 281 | 1.25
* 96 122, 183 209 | 1.13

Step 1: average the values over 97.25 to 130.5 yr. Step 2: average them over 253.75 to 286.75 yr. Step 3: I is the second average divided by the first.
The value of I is 1.12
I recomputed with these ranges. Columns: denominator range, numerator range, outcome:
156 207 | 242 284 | 1.17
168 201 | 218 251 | 1.19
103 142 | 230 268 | 1.15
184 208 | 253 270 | 1.01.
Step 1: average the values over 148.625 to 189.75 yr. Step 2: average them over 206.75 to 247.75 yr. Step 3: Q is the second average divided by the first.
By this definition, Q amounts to 1.37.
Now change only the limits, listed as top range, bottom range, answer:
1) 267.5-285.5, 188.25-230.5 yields 0.94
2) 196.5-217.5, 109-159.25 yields 1.20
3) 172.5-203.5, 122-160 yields 1.11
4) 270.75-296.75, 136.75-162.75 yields 1.26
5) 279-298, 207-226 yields 0.94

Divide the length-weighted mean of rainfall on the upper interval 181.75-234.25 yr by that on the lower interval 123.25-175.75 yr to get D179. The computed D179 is 1.27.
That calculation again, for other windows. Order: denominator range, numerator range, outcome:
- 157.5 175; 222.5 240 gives 1.51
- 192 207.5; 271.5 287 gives 0.97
